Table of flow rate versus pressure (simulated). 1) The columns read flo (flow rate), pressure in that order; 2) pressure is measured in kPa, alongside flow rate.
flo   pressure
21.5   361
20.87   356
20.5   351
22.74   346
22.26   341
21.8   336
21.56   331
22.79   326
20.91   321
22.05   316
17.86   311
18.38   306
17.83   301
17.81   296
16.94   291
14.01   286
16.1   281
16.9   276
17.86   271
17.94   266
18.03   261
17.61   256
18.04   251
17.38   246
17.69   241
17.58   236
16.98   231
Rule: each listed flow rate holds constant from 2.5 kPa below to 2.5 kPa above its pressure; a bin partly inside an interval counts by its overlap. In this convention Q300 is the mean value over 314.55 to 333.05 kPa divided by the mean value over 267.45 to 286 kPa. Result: 1.3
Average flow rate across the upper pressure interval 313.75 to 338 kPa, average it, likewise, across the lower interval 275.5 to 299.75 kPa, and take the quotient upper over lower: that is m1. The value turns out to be 1.33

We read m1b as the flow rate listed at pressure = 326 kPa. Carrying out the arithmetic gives 22.79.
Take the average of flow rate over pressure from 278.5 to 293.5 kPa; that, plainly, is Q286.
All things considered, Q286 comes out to 15.7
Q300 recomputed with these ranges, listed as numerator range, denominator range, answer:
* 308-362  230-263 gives 1.21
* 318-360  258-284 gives 1.25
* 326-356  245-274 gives 1.22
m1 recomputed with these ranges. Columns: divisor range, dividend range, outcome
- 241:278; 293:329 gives 1.11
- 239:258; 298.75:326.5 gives 1.12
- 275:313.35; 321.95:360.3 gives 1.28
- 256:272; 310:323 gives 1.15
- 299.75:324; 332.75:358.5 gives 1.11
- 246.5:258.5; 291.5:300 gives 0.99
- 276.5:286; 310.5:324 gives 1.32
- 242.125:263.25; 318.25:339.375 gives 1.23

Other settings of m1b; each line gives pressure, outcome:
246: 17.38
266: 17.94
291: 16.94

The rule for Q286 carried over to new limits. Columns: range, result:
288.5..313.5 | 17.8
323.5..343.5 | 22.1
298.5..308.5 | 18.1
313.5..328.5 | 21.9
